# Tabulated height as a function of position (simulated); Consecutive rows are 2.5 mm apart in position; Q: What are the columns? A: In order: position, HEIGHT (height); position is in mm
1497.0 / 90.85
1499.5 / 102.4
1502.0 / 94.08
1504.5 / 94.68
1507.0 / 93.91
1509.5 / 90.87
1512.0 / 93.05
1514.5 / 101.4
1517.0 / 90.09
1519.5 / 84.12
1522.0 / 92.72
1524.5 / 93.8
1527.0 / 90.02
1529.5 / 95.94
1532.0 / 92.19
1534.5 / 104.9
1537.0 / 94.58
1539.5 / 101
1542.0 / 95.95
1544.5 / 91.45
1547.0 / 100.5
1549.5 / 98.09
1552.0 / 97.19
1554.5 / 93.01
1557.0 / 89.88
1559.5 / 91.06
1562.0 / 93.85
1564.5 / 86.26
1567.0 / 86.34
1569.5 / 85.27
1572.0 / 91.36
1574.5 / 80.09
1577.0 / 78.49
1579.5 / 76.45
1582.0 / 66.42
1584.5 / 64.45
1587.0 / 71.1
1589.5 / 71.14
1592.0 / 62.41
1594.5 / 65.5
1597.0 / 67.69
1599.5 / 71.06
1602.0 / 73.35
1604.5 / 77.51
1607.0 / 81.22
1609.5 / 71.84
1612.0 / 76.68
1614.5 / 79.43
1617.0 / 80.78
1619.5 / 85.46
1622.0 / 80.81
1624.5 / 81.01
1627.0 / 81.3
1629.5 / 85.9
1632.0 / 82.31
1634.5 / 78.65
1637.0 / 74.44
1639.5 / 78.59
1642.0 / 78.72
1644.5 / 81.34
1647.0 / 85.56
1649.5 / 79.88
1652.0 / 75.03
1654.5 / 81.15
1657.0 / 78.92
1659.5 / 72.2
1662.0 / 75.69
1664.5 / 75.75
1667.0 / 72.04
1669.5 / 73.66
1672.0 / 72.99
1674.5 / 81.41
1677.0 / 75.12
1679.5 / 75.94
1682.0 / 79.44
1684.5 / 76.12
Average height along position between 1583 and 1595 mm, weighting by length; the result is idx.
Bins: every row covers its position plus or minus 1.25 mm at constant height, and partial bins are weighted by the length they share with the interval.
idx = 67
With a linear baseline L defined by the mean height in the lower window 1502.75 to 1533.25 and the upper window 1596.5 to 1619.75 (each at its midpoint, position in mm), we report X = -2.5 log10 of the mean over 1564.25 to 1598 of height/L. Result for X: 0.09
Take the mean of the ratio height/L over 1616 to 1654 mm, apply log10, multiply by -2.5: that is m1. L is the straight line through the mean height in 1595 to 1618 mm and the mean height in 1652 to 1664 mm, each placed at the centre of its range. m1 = -0.06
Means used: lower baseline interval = 75.1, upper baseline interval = 76.7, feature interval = 80.7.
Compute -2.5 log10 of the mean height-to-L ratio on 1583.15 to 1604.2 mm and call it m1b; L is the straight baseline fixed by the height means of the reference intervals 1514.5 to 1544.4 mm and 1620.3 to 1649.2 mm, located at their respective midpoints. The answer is 0.244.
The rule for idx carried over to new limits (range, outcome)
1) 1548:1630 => 80.1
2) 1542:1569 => 92.7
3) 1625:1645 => 80.1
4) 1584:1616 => 72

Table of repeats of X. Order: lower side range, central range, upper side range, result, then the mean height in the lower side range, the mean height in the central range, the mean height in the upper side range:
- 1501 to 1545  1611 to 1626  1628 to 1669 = 0.02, 94.2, 80.8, 78.4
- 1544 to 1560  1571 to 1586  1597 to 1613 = 0.12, 94.8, 75.9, 74.7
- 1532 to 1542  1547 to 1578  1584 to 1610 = -0.04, 98.6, 89.8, 70.8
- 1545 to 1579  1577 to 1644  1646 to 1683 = 0.11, 89.8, 75.7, 76.9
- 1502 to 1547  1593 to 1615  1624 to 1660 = 0.15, 94.3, 73.5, 79.8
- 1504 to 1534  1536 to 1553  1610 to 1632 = -0.08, 93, 97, 81.1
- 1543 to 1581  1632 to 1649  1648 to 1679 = -0.01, 89.2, 79.8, 76.2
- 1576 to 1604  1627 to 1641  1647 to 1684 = -0.09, 70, 80.1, 76.7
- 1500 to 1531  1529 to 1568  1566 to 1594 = -0.13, 93.1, 94.5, 75.4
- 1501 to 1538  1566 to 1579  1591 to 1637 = 0.01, 93.7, 83.8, 76.8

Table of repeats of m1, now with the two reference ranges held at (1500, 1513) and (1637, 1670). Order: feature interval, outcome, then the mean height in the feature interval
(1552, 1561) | -0.05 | 92.2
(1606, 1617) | 0.06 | 77.6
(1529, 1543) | -0.08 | 97.5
